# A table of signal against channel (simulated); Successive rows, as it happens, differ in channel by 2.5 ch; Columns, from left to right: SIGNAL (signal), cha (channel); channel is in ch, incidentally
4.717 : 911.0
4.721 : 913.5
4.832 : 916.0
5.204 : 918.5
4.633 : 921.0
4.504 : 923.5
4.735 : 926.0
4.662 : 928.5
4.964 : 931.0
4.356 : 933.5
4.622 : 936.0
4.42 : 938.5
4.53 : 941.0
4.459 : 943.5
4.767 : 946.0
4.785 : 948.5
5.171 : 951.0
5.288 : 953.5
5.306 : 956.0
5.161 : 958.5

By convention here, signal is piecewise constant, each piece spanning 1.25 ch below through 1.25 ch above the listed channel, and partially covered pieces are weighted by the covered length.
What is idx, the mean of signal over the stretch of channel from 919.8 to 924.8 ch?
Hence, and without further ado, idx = 4.57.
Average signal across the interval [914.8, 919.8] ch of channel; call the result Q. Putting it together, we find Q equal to 5.02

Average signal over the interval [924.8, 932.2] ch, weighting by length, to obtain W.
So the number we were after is 4.79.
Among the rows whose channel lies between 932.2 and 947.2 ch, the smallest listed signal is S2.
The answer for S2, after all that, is 4.356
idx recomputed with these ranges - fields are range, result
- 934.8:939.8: 4.52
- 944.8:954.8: 5.01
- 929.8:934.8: 4.66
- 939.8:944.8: 4.5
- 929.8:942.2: 4.58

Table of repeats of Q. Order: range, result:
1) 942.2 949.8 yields 4.67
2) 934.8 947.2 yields 4.56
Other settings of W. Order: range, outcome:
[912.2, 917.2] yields 4.78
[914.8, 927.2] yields 4.78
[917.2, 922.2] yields 4.92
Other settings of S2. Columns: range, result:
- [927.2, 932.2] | 4.662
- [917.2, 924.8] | 4.504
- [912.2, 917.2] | 4.721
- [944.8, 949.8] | 4.767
